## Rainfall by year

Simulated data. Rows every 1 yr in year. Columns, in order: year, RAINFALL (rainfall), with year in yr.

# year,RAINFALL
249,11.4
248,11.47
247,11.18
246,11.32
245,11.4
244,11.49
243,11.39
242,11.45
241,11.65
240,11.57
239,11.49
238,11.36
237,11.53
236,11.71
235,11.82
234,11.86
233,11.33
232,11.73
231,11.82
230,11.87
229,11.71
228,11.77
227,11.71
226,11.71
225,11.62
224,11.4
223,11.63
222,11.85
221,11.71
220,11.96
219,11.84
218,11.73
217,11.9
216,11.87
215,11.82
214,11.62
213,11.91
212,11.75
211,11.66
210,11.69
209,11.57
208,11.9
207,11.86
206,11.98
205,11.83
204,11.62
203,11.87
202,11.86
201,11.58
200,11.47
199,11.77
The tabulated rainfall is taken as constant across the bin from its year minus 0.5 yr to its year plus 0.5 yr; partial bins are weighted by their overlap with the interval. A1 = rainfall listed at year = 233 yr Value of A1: 11.33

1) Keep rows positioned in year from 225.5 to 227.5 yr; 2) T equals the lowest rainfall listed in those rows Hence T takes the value 11.71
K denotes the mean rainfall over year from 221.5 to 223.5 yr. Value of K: 11.7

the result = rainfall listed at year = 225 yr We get 11.62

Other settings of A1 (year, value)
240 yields 11.57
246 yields 11.32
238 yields 11.36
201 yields 11.58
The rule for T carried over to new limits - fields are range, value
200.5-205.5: 11.58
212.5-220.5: 11.62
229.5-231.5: 11.82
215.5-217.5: 11.87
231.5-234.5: 11.33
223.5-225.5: 11.4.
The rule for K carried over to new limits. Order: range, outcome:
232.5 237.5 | 11.7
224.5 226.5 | 11.7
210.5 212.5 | 11.7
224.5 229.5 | 11.7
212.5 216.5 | 11.8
